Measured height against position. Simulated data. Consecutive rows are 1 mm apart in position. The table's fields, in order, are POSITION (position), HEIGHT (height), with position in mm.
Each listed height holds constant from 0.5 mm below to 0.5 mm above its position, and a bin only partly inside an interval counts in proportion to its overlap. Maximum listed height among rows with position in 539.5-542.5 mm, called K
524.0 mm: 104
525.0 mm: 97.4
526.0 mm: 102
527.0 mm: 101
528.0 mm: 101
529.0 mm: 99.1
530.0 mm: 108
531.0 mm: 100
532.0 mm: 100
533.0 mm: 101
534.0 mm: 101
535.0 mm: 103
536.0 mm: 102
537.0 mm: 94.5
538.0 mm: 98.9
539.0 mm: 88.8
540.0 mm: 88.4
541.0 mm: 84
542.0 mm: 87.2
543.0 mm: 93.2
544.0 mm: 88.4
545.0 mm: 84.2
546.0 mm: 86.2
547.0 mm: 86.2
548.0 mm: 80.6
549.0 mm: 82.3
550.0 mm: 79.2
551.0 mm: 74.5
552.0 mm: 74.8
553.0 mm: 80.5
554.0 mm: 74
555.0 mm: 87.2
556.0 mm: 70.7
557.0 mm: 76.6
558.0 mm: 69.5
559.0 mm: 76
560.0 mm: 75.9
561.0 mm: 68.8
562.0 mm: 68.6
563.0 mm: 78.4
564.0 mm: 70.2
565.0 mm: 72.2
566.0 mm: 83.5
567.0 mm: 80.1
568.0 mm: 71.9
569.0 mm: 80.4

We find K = 88.4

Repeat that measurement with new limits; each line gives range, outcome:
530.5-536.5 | 103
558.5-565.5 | 78.4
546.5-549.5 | 86.2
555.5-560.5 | 76.6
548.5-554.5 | 82.3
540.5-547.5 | 93.2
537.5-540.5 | 98.9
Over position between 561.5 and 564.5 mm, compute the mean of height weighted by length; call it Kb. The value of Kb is 72.4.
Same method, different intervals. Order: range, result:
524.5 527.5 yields 100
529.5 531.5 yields 104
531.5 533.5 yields 100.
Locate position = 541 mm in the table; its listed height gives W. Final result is 84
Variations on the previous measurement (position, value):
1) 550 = 79.2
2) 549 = 82.3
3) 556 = 70.7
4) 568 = 71.9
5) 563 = 78.4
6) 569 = 80.4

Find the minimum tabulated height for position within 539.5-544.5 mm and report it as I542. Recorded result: 84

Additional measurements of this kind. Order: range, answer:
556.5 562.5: 68.6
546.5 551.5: 74.5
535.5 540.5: 88.4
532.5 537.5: 94.5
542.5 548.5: 80.6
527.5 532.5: 99.1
